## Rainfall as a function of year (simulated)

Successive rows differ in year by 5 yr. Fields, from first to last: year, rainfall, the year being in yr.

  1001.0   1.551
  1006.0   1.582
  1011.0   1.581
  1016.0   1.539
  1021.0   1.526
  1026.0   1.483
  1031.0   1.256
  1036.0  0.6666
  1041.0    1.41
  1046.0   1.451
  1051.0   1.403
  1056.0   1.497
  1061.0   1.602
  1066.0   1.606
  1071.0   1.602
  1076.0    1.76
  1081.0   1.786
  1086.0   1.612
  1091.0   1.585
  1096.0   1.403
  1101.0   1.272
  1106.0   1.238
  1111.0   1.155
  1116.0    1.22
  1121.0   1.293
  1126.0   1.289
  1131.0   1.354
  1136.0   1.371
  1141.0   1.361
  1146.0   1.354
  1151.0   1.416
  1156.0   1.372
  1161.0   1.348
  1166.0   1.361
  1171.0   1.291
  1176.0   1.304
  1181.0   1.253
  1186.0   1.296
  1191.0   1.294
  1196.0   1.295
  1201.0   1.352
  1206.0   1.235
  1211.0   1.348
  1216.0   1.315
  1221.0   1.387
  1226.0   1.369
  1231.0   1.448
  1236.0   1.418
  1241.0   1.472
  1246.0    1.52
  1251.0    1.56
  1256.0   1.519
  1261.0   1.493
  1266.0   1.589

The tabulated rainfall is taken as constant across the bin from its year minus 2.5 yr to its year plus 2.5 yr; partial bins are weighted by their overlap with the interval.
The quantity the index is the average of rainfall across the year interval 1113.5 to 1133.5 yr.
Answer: 1.29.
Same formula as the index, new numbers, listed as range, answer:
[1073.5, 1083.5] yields 1.77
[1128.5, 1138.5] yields 1.36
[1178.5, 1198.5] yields 1.28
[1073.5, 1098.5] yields 1.63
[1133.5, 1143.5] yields 1.37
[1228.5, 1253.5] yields 1.48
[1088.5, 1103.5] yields 1.42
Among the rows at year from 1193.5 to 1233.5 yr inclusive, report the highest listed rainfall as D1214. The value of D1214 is 1.448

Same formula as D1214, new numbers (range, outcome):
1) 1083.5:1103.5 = 1.612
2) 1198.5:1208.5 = 1.352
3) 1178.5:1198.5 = 1.296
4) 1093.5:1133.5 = 1.403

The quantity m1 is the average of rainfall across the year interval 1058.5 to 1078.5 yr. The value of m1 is 1.64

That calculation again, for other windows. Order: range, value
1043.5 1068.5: 1.51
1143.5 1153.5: 1.39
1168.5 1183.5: 1.28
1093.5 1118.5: 1.26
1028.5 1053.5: 1.24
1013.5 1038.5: 1.29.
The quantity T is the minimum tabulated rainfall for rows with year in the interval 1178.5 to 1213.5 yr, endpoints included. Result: 1.235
